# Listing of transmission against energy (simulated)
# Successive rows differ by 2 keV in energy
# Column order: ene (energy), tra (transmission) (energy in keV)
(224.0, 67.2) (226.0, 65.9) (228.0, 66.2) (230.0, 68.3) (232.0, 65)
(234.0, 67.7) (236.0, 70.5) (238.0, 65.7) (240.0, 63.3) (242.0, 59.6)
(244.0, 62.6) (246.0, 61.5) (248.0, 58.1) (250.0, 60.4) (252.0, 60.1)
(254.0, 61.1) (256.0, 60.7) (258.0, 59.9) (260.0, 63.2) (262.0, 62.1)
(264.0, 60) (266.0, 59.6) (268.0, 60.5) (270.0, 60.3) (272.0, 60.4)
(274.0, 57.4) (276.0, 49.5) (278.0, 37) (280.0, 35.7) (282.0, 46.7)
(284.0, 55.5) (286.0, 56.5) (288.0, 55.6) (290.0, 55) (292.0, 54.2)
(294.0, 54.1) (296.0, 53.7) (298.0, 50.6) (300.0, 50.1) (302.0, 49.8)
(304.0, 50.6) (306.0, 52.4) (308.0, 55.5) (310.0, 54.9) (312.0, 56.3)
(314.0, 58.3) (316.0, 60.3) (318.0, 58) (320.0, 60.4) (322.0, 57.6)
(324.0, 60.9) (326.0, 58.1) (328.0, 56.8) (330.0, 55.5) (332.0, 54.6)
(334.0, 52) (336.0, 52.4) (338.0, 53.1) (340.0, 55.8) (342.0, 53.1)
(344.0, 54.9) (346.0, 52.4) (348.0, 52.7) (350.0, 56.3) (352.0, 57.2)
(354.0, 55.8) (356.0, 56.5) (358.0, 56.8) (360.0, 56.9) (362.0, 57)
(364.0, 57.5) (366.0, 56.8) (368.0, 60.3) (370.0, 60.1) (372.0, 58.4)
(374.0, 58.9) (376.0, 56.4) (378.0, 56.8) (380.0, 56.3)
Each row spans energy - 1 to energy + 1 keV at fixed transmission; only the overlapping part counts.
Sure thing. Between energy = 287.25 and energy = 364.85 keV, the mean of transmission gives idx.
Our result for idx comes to 55.2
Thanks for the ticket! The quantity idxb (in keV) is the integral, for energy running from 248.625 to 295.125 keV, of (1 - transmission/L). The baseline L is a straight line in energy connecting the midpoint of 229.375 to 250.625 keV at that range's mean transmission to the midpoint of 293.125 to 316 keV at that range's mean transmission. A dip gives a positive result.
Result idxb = 2.3 keV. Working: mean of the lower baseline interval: 63.9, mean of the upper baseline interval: 53.6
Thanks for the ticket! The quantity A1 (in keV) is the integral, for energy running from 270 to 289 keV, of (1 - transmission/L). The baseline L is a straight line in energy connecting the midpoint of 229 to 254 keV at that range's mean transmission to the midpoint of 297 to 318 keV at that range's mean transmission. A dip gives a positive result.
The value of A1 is 2.3 keV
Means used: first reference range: 63.5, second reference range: 54.1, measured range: 51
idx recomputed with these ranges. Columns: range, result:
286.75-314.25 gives 53.5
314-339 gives 56.7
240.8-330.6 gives 56.2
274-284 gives 45.1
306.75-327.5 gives 57.9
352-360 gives 56.5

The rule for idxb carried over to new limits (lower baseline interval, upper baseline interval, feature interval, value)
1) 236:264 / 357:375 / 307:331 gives 0.73 keV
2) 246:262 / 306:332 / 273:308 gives 4.66 keV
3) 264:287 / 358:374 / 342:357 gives 0.57 keV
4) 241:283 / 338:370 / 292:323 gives 0.92 keV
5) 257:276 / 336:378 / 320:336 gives 0.26 keV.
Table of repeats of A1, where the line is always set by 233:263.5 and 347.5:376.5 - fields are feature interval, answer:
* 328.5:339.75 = 0.9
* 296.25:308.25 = 1.7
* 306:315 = 0.6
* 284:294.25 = 0.9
